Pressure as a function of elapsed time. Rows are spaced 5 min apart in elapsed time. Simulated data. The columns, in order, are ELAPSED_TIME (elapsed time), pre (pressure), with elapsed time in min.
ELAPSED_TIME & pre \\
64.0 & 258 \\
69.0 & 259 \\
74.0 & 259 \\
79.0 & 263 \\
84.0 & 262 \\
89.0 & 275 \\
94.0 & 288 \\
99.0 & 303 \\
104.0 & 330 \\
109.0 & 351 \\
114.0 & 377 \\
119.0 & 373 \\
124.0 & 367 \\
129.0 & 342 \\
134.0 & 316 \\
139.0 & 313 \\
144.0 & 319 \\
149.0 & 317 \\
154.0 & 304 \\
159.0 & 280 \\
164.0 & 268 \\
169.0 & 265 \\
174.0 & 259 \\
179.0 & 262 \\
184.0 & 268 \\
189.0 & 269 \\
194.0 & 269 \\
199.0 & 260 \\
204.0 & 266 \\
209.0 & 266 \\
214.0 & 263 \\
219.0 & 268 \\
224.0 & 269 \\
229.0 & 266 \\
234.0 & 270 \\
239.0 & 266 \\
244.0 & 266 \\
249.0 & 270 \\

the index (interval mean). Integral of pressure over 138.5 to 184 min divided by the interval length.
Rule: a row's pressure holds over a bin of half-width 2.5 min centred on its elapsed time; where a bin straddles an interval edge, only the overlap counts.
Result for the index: 285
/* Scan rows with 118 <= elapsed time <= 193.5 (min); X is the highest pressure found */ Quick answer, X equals 373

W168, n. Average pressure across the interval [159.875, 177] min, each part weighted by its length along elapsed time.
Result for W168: 265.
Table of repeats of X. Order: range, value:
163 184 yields 268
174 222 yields 269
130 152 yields 319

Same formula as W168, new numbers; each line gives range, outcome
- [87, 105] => 297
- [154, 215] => 268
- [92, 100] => 295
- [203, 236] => 267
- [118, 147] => 336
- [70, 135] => 315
